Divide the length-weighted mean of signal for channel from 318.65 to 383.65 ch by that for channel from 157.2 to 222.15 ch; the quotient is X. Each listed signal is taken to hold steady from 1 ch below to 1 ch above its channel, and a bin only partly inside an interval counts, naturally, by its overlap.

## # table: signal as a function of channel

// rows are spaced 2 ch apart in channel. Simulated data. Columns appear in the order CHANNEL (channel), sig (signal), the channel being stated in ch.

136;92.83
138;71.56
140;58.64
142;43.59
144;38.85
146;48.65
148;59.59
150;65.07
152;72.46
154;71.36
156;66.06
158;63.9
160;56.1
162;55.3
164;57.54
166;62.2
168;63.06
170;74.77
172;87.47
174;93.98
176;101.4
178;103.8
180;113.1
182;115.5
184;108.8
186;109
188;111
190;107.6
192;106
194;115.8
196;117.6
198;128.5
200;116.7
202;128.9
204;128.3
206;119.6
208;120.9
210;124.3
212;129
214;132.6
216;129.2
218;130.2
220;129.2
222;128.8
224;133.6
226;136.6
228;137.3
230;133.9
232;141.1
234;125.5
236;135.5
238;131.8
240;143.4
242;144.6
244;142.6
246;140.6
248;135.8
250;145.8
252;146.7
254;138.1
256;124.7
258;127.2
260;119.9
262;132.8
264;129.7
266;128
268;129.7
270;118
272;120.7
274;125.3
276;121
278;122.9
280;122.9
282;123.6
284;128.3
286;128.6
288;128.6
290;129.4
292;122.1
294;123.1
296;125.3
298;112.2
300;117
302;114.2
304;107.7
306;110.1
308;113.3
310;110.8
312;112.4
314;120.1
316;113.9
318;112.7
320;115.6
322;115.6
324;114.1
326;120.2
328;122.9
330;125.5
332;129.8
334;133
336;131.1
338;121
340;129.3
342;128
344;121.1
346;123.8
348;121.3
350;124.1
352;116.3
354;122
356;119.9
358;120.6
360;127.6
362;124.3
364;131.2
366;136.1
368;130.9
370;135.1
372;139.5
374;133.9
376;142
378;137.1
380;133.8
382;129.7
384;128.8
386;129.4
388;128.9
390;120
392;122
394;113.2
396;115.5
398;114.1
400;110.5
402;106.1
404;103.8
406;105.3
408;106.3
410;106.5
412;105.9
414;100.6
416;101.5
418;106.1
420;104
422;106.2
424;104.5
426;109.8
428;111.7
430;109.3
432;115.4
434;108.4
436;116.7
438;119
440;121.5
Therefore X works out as 1.21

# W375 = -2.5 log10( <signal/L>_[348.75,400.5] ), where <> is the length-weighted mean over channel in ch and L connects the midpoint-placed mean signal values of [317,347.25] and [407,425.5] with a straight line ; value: -0.12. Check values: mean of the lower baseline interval 123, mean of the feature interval 127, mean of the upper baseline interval 105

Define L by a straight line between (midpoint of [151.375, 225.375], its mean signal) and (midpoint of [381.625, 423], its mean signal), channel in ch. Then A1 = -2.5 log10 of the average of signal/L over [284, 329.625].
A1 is -0.09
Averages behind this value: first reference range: 103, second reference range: 112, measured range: 118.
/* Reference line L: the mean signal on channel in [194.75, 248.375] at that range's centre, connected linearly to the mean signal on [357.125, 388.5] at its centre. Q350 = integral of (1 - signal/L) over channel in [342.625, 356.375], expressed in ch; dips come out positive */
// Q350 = 1.08 ch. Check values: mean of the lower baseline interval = 131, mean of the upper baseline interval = 132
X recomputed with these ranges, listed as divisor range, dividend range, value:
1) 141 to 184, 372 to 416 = 1.63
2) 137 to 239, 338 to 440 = 1.18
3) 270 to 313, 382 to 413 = 0.96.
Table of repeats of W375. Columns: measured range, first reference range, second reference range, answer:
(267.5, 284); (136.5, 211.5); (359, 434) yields -0.20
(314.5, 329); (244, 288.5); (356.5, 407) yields 0.09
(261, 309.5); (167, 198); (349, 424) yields -0.10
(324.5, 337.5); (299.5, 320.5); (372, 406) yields -0.09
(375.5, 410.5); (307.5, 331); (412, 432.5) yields -0.09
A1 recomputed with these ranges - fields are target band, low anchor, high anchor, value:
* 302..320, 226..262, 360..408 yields 0.16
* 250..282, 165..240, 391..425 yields -0.12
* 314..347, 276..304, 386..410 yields -0.03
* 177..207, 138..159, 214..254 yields -0.17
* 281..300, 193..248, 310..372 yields 0.02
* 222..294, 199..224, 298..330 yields -0.08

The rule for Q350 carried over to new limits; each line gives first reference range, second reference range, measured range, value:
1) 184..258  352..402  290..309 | 1.60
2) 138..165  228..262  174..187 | -3.90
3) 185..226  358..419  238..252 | -2.22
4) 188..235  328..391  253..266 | -0.22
